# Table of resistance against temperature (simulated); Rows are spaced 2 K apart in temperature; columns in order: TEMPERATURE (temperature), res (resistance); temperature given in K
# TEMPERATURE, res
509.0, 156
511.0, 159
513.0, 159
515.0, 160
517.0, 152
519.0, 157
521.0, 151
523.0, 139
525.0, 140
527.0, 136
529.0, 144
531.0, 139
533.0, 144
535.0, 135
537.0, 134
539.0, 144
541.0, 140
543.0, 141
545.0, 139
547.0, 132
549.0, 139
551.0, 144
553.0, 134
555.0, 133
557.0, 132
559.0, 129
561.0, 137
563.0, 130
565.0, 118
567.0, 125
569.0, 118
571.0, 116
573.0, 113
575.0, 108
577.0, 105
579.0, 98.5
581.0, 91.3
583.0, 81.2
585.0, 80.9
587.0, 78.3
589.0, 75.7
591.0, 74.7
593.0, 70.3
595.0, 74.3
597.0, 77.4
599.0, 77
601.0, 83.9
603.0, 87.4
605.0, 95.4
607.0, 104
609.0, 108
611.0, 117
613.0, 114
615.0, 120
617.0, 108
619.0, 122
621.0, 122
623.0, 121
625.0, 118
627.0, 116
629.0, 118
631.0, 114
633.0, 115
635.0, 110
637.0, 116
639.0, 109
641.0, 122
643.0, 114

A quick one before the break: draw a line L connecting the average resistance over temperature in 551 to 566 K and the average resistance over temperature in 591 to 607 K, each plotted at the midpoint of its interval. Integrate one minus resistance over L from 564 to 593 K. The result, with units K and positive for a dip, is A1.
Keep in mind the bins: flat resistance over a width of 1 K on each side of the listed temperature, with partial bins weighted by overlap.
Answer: 2.7 K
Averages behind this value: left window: 131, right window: 81.9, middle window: 97.8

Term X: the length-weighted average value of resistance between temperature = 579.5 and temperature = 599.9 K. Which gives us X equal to 78.6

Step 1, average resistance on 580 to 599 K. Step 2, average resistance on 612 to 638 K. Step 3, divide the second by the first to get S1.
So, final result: 1.5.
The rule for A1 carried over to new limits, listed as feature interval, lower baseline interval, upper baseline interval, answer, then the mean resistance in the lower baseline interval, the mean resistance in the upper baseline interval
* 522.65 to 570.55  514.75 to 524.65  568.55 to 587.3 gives -3.37 K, 150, 99.2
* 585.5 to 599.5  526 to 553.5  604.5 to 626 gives 5.30 K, 139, 114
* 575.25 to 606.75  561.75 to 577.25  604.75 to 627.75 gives 8.57 K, 118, 114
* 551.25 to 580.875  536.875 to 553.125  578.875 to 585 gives -3.03 K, 139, 87.6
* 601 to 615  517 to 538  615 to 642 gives 2.02 K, 142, 116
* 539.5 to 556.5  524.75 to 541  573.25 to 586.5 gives -1.74 K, 140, 94.6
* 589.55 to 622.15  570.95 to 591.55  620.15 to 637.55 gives 2.63 K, 92.3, 117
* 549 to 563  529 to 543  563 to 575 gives -0.90 K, 140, 118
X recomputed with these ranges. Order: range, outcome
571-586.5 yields 97.5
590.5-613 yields 89.6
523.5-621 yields 115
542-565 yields 135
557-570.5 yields 126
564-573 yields 119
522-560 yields 138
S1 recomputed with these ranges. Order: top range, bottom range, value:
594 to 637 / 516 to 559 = 0.76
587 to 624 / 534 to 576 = 0.74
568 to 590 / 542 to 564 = 0.72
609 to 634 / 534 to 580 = 0.91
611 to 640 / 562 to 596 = 1.19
